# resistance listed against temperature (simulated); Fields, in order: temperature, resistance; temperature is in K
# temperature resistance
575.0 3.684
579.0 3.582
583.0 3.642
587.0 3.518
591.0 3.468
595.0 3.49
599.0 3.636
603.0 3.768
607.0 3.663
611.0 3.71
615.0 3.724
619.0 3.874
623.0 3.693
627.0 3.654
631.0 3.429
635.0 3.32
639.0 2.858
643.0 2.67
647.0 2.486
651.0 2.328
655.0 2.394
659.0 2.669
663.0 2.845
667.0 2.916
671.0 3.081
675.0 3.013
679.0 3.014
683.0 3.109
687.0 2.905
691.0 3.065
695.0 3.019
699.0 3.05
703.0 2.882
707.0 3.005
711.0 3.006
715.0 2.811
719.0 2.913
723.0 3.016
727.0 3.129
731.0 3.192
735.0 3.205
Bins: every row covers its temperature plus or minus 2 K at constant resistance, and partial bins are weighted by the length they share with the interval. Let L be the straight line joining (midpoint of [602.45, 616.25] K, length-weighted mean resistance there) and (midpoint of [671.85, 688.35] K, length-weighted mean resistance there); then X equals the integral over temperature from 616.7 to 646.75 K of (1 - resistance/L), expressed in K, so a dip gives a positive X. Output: 1.6 K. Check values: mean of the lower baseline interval 3.71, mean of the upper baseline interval 3.02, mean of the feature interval 3.31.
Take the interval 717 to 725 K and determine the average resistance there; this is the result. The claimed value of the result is 2.96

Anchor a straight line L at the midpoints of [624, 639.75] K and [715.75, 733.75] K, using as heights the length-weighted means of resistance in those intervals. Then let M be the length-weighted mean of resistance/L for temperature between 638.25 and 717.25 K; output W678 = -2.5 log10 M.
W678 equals 0.126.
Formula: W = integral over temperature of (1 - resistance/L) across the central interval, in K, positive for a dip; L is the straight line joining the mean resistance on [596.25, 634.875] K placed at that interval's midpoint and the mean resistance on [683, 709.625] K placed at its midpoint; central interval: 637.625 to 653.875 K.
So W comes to 4.0 K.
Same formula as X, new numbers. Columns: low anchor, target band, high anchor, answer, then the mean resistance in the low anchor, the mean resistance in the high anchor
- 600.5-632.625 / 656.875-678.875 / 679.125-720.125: 2.3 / 3.69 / 2.98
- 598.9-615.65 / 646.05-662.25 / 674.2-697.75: 3.9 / 3.71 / 3.02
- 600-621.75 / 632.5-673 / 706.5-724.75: 7.8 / 3.74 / 2.94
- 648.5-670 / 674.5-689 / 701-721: -1.3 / 2.65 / 2.92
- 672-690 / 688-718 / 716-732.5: 0.6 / 3.02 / 3.04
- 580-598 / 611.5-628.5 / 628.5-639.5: -1.9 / 3.54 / 3.27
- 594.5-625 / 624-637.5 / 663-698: 0.1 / 3.7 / 3.01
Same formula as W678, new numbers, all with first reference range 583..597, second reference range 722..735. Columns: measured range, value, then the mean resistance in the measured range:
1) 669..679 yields 0.08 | 3.04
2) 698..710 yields 0.08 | 2.98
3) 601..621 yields -0.09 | 3.75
